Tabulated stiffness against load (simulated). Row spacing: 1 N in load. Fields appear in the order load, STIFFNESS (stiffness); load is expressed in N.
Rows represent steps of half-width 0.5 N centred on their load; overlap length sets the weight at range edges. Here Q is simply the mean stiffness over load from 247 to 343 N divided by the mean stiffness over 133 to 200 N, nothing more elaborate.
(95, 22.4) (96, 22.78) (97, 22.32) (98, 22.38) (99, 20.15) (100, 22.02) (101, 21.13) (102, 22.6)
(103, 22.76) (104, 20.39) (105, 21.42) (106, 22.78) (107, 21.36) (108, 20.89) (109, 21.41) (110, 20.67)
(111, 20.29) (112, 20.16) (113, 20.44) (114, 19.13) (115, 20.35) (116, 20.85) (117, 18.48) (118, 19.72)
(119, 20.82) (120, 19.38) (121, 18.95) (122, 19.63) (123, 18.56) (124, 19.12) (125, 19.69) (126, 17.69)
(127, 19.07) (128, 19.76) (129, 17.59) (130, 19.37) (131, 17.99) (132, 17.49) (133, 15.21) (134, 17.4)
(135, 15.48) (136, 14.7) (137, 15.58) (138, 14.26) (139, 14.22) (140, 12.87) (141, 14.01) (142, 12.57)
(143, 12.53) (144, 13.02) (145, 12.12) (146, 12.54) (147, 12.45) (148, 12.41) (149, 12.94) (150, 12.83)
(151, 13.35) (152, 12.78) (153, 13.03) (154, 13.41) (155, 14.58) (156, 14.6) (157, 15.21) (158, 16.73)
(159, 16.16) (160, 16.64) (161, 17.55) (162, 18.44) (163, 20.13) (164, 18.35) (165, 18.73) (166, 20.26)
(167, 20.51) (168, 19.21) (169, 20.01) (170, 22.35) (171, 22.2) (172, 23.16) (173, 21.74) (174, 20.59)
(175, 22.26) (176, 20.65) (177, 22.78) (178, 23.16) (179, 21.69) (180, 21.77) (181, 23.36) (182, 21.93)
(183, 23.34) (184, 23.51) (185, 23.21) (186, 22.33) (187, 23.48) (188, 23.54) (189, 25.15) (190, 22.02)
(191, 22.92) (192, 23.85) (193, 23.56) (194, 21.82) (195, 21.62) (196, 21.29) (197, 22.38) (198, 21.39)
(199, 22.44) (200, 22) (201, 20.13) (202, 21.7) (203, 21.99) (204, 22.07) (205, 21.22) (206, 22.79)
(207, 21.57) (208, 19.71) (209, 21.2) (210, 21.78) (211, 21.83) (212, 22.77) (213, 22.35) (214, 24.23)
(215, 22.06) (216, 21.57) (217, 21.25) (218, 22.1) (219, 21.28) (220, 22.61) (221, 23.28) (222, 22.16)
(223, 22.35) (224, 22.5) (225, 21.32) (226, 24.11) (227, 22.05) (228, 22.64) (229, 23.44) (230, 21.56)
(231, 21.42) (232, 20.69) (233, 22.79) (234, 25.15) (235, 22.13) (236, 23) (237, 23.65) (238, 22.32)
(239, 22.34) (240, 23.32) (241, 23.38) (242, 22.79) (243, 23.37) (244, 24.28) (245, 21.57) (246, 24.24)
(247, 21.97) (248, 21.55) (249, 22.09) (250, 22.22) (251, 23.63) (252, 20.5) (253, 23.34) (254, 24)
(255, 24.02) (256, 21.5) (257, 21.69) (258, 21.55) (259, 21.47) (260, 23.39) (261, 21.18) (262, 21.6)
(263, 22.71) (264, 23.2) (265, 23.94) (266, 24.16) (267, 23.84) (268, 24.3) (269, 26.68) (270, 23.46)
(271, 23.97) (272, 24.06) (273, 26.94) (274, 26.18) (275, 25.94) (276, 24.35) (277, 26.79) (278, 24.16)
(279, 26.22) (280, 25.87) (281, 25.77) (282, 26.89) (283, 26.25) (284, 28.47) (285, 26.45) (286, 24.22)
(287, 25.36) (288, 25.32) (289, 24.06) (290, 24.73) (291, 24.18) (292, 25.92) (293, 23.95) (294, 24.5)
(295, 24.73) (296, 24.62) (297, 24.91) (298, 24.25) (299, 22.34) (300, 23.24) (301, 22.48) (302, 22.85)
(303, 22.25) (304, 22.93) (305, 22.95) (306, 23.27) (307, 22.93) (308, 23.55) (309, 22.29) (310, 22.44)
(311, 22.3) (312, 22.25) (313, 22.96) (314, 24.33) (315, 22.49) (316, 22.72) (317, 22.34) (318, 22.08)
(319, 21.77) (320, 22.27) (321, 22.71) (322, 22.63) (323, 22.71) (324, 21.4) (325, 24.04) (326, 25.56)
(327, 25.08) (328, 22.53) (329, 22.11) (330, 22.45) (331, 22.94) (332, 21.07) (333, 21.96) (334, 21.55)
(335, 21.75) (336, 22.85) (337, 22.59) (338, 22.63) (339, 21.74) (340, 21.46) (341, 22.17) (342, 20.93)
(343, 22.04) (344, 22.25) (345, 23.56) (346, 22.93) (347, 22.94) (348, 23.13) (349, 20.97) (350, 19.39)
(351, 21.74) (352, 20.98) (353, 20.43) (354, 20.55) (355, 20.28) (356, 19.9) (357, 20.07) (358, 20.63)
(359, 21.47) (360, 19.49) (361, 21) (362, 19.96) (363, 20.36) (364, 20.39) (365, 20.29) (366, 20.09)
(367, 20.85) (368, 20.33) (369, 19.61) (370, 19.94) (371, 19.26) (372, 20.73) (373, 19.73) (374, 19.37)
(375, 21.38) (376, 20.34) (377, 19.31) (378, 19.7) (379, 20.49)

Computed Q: 1.26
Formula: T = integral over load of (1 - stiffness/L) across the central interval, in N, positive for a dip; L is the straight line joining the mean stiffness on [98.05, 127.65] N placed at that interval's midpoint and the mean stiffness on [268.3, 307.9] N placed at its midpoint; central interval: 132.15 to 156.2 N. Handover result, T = 8.4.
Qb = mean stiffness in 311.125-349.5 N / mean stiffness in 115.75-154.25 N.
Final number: 1.41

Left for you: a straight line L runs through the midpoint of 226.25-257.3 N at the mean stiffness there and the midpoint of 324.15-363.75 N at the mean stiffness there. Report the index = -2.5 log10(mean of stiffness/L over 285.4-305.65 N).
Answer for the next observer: -0.084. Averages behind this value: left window 22.7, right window 21.8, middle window 24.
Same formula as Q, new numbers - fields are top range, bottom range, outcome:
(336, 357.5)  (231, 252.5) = 0.95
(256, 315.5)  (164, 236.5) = 1.09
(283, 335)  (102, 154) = 1.35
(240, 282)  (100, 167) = 1.36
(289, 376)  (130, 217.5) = 1.15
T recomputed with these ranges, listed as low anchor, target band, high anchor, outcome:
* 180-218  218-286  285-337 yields -2.14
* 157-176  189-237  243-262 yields -2.42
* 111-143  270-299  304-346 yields -4.91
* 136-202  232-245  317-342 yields -1.70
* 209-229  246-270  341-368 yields -0.98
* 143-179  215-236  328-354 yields -3.71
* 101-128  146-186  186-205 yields 5.59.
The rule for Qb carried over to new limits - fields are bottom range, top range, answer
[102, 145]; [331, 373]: 1.16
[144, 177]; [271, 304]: 1.45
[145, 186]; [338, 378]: 1.13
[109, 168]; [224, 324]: 1.39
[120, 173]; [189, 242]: 1.34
